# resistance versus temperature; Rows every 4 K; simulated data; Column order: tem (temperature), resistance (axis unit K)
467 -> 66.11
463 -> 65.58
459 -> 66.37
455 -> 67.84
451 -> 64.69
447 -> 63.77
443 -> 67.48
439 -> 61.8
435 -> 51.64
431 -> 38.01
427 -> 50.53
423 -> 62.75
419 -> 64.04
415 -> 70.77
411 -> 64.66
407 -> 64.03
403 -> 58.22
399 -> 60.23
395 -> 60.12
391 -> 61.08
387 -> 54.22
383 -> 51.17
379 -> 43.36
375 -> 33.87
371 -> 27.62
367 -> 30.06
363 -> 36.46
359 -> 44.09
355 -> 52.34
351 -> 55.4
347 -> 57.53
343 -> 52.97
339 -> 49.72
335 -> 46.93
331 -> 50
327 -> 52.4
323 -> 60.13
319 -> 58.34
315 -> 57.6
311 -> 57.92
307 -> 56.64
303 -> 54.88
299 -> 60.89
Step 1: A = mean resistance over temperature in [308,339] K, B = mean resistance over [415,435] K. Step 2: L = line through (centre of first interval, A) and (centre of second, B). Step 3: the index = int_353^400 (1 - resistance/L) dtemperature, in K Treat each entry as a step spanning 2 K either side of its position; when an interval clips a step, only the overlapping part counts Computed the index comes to 7.7 K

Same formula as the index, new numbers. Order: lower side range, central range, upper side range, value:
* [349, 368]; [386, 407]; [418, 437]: -4.47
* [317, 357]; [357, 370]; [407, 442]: 4.47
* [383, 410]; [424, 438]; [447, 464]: 3.14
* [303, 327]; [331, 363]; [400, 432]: 4.33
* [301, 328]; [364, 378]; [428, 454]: 6.24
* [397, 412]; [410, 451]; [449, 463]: 2.70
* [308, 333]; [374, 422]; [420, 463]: 0.67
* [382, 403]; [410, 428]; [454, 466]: -0.59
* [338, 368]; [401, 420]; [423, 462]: -3.10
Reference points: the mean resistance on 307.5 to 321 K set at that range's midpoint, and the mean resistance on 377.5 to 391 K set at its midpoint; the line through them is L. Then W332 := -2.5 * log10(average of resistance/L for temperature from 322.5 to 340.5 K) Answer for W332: 0.10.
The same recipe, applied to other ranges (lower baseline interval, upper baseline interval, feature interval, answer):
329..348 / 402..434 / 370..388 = 0.29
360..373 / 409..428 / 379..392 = -0.21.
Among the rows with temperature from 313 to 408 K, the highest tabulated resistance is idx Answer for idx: 64.03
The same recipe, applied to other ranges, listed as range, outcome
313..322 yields 58.34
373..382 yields 43.36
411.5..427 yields 70.77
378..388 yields 54.22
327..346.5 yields 52.97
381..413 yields 64.66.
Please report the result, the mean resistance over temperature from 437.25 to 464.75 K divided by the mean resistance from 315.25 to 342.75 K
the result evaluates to 1.2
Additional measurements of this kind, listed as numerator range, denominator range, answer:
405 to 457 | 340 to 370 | 1.31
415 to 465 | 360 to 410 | 1.25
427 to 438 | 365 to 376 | 1.57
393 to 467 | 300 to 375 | 1.23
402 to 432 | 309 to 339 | 1.10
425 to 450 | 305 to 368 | 1.09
